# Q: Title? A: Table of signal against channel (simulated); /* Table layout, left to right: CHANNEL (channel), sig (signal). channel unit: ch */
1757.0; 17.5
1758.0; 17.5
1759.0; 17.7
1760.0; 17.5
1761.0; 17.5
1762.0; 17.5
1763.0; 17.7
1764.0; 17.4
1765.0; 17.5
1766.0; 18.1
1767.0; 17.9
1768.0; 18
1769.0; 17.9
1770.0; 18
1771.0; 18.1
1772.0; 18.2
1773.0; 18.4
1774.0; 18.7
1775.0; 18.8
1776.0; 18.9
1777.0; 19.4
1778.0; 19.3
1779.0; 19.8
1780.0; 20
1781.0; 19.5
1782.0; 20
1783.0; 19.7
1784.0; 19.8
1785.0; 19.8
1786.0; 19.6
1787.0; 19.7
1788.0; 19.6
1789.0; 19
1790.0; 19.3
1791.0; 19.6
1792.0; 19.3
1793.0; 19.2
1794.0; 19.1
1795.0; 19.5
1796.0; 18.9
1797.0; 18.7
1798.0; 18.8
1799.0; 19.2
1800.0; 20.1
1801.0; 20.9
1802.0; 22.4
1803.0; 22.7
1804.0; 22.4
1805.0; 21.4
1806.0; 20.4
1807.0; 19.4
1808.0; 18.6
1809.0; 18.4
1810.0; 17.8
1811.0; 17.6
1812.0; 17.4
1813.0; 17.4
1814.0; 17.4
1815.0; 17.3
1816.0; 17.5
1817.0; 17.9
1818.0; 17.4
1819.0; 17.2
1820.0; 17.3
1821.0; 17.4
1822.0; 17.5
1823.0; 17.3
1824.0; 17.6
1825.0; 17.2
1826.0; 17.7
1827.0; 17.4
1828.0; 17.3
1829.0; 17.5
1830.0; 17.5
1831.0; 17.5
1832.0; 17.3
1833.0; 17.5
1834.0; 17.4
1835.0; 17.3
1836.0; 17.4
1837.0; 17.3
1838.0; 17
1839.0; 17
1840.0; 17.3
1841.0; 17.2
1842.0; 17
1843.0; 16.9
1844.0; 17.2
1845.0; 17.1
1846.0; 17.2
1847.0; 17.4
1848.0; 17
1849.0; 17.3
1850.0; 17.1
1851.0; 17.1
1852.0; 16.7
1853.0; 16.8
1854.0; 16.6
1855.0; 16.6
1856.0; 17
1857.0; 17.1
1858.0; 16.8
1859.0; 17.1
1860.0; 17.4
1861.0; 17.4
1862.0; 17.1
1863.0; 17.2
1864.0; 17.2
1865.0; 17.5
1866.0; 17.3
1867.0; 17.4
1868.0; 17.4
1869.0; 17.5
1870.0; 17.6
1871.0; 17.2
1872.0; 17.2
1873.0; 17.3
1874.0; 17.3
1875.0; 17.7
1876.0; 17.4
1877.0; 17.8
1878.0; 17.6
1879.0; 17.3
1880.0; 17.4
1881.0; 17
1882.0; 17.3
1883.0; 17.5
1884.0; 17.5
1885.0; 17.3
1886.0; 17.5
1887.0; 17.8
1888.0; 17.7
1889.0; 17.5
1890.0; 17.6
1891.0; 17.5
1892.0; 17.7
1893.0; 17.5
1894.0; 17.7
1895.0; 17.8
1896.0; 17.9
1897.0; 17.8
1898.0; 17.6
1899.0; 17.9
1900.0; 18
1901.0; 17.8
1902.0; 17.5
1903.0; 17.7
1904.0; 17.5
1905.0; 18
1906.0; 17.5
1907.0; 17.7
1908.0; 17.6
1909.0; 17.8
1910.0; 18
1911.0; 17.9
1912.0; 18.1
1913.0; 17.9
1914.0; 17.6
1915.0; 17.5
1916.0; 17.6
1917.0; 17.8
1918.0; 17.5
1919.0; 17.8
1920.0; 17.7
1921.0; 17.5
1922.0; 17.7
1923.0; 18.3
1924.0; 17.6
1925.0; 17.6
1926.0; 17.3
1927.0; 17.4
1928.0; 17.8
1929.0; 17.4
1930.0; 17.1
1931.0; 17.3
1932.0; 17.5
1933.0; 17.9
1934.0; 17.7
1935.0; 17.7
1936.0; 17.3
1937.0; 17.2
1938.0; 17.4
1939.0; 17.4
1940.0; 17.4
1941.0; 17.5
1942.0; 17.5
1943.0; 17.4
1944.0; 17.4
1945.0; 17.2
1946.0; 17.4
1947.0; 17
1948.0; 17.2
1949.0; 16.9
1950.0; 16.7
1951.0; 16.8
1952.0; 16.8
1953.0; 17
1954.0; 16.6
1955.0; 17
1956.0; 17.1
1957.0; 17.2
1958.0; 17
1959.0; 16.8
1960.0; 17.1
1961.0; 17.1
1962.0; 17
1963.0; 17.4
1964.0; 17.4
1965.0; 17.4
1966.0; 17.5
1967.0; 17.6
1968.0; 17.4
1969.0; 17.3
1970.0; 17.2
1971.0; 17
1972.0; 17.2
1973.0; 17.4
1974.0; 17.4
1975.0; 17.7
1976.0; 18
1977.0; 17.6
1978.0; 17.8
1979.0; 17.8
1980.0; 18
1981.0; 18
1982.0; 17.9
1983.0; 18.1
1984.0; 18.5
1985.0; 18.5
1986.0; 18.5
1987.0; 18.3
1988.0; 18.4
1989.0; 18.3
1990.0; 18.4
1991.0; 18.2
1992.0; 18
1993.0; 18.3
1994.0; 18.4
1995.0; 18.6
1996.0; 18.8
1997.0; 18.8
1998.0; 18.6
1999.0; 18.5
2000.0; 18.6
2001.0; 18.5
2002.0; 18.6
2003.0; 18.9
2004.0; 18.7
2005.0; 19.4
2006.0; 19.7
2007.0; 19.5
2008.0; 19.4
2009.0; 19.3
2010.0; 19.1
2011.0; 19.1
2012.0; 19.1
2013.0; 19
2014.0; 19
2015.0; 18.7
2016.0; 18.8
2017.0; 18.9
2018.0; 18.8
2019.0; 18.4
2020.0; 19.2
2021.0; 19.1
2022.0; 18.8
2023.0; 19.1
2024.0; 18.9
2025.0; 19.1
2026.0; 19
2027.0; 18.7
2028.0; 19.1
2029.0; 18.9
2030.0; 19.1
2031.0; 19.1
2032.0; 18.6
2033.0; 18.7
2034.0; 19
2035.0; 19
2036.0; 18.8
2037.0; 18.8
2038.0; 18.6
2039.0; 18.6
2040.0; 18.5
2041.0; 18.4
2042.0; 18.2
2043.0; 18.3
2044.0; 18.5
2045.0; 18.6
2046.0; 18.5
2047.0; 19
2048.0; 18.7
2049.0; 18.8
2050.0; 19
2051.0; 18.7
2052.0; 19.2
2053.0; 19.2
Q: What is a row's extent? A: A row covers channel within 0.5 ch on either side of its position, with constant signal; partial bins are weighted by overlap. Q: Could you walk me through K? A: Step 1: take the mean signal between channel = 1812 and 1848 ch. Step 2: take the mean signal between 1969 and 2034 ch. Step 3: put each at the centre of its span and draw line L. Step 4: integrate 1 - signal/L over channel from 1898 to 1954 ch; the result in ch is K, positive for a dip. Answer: 1.5 ch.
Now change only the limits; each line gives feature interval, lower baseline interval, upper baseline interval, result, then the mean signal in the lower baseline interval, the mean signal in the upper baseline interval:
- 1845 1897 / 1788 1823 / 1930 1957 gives 2.3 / 18.9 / 17.2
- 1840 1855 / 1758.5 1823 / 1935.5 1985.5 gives 1.1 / 18.8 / 17.4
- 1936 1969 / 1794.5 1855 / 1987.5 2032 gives 2.5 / 18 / 18.8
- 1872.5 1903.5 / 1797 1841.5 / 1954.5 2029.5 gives 1.1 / 18.2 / 18.3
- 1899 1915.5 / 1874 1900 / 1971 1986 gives -0.1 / 17.6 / 17.8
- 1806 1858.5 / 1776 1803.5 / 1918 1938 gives 4.6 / 19.7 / 17.6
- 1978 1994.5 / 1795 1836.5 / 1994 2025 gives 0.6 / 18.4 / 18.9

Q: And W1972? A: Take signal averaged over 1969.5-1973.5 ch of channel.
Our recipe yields 17.2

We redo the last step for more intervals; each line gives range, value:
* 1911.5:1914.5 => 17.9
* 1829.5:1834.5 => 17.4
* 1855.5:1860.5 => 17.1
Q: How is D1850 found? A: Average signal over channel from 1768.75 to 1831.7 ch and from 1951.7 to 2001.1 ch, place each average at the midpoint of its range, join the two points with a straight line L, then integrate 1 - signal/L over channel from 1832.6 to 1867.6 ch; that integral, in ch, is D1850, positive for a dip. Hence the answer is 2.6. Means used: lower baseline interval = 18.8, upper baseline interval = 17.8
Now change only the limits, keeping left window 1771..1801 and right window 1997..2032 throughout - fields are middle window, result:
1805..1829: 1.79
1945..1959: 1.52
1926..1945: 1.62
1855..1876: 2.10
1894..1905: 0.79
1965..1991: 1.61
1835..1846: 1.19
